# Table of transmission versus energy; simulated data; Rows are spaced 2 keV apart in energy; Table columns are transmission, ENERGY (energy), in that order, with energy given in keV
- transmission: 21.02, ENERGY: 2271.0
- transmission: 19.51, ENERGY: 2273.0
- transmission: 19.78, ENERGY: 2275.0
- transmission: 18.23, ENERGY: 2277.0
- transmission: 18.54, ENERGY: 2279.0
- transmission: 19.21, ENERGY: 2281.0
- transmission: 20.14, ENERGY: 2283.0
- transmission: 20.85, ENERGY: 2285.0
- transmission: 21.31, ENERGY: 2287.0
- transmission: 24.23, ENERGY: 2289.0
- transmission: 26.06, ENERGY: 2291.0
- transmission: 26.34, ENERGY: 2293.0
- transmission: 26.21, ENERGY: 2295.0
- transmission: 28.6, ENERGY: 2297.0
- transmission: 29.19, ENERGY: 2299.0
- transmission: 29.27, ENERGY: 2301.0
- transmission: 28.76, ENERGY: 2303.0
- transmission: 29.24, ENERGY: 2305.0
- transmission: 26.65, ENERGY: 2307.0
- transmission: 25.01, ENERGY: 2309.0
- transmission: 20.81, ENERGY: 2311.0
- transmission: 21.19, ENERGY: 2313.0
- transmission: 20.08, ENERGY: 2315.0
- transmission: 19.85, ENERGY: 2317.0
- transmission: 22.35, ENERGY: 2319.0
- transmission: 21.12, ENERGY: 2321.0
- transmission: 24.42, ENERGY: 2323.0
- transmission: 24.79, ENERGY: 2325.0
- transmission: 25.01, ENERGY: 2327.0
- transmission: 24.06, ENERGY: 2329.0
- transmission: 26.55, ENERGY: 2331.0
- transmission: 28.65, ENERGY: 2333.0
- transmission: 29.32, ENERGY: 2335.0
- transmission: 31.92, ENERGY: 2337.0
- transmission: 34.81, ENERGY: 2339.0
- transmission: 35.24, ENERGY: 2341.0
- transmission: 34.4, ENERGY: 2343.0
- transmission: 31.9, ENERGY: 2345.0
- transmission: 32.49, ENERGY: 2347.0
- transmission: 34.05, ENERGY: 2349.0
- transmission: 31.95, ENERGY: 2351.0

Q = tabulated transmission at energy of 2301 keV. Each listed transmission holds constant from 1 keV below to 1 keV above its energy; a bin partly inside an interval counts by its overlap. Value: 29.27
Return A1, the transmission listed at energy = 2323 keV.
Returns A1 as 24.42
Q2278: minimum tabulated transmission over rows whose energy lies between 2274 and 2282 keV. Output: 18.23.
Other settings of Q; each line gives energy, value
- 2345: 31.9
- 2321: 21.12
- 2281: 19.21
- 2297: 28.6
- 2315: 20.08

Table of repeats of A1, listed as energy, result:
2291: 26.06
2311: 20.81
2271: 21.02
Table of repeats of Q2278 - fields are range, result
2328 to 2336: 24.06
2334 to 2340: 29.32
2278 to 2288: 18.54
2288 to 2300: 24.23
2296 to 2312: 20.81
